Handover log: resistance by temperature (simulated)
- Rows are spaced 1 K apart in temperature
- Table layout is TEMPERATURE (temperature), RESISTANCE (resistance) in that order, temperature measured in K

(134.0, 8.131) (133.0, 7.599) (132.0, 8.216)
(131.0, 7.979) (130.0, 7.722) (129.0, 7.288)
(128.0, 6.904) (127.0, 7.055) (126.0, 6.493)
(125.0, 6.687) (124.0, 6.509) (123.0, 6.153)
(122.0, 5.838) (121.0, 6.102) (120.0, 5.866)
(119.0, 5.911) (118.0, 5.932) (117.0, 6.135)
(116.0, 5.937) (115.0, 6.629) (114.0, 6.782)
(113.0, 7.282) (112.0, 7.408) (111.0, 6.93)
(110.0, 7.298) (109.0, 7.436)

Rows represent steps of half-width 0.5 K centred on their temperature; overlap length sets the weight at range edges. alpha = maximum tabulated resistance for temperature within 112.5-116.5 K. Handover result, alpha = 7.282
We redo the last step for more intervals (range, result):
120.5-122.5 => 6.102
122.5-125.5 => 6.687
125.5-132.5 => 8.216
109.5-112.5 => 7.408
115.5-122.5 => 6.135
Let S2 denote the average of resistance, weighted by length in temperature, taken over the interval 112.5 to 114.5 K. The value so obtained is 7.03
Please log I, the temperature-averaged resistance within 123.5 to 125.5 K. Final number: 6.6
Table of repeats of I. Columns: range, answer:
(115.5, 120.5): 5.96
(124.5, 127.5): 6.75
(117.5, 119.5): 5.92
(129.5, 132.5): 7.97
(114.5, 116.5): 6.28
